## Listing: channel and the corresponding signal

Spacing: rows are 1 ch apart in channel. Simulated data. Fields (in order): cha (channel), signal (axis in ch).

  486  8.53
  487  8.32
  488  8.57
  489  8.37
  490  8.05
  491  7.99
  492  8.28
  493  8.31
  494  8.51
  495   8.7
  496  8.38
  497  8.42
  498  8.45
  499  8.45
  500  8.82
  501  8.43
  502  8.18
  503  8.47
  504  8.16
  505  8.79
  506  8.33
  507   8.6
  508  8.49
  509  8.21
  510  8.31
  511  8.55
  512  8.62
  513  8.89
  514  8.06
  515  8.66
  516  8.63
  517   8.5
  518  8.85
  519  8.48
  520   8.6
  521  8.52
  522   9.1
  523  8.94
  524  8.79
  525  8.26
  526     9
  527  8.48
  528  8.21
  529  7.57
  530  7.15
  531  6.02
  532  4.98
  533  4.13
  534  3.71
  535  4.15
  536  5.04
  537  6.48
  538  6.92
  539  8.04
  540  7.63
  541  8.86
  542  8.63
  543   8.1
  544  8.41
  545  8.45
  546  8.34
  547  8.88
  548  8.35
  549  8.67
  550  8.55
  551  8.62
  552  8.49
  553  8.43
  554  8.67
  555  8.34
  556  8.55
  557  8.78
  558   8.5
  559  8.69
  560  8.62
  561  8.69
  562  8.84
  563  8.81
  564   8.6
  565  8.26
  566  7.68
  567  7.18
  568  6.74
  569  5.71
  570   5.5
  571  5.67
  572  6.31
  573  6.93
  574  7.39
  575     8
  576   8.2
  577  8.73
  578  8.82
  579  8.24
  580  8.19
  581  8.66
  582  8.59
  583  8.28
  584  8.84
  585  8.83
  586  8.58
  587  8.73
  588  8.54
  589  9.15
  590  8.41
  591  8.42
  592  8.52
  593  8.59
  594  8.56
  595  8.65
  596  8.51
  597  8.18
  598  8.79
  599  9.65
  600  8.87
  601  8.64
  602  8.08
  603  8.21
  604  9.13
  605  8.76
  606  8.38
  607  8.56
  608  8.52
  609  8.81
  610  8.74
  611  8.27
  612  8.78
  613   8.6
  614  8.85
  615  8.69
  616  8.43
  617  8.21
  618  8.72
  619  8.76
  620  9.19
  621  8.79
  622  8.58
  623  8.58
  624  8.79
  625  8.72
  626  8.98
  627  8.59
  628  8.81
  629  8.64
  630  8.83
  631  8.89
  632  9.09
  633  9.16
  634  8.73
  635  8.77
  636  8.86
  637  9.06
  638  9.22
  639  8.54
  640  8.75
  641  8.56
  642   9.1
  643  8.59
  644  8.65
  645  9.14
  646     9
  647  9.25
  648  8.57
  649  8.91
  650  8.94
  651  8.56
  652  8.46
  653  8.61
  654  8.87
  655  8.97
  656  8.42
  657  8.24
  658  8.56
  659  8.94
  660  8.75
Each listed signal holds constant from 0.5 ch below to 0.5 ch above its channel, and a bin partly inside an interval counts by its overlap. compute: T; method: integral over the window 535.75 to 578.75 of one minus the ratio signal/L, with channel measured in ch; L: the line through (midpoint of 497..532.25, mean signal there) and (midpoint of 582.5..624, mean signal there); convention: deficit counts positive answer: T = 2.7 ch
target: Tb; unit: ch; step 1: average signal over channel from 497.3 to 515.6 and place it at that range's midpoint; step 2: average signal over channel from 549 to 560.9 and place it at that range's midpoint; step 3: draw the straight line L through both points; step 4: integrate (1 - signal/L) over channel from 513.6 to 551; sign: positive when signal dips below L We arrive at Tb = 3.4 ch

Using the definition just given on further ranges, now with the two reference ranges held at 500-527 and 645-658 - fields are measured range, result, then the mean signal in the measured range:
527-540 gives 3.6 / 6.19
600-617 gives 0.2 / 8.59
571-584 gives 1.0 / 7.97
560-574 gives 2.1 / 7.35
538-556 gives 0.4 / 8.4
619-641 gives -0.3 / 8.83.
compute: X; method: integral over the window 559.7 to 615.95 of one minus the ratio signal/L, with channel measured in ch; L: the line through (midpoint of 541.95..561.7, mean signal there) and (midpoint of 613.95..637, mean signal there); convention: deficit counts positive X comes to 2.5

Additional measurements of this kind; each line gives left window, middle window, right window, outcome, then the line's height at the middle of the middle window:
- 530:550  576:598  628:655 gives -1.9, 7.9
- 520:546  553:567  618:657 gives -1.3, 7.75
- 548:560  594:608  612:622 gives 0.0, 8.66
